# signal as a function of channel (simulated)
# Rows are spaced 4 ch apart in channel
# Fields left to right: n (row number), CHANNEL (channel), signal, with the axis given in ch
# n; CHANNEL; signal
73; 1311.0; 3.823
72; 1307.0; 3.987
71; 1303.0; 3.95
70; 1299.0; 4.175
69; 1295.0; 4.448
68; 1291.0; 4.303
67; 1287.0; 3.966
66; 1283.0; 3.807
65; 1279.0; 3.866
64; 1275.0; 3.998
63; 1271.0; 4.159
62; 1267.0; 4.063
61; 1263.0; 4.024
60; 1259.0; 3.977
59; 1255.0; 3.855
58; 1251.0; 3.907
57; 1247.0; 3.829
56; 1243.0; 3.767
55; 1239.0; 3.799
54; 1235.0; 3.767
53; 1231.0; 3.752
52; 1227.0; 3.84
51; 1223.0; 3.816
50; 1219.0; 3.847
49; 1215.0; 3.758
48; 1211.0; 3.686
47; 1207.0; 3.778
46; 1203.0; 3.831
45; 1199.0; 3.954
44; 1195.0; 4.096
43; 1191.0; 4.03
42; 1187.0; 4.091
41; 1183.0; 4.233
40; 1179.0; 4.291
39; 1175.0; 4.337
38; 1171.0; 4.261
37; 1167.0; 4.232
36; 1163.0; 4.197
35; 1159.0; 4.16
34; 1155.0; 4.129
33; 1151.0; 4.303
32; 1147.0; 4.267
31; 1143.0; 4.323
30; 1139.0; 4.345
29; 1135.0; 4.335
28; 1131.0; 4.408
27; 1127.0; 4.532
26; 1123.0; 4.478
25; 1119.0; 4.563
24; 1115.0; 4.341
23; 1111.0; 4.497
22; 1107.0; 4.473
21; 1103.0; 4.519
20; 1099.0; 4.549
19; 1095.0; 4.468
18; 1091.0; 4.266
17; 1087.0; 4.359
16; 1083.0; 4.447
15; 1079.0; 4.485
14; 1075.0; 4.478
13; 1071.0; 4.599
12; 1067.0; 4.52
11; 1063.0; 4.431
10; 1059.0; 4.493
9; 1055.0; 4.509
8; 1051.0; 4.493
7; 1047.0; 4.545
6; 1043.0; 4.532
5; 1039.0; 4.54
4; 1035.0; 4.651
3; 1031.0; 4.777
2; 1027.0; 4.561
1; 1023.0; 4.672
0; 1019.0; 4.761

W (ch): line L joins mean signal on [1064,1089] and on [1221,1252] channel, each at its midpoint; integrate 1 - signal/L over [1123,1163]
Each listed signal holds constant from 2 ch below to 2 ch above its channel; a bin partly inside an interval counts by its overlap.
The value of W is -1.1 ch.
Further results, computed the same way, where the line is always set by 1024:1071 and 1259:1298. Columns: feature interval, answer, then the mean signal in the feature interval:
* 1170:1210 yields 1.7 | 4.08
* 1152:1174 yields 0.5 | 4.21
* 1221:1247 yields 2.3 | 3.79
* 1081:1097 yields 0.3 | 4.38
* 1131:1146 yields 0.1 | 4.34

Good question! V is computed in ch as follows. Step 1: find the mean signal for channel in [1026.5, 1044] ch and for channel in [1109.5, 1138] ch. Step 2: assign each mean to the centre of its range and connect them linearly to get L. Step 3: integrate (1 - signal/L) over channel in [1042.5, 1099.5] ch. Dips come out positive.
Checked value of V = 0.9 ch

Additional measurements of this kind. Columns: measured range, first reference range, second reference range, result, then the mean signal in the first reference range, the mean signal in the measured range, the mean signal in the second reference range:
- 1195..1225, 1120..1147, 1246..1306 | 2.64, 4.4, 3.83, 4.02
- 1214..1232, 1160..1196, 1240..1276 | 1.11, 4.2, 3.81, 3.95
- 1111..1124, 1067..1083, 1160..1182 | -0.19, 4.51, 4.46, 4.26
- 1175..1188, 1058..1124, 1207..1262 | -0.56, 4.47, 4.23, 3.82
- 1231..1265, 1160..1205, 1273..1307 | 1.93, 4.14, 3.86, 4.06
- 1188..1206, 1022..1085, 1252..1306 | 1.07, 4.54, 3.97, 4.04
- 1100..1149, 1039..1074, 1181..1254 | -2.08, 4.52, 4.43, 3.88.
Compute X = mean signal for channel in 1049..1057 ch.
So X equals 4.5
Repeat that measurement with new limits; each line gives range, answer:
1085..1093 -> 4.31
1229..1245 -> 3.77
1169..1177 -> 4.3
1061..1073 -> 4.52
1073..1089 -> 4.44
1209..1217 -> 3.72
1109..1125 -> 4.47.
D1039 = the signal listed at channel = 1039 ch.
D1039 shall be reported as 4.54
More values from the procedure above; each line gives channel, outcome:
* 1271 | 4.159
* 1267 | 4.063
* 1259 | 3.977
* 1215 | 3.758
